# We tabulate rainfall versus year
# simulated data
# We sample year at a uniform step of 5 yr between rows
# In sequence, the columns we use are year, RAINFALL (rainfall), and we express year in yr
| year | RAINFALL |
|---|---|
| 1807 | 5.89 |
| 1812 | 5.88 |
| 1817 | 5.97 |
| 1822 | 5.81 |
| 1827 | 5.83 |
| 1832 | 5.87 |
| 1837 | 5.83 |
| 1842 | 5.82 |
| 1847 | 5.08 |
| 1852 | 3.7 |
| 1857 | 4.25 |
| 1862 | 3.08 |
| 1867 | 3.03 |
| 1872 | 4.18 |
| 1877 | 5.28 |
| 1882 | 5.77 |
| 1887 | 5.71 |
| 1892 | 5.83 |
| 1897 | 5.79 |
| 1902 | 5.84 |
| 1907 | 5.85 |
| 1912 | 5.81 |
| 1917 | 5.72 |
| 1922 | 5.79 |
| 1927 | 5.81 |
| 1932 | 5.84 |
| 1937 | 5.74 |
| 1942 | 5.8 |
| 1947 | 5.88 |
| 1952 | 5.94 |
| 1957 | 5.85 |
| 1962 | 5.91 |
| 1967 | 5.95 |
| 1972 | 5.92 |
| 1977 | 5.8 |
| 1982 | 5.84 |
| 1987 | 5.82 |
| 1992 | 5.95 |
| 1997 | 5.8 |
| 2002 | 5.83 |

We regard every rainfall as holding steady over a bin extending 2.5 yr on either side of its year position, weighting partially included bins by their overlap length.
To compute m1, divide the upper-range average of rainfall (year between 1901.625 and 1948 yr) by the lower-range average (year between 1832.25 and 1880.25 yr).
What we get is 1.27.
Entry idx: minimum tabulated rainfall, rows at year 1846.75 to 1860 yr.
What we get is 3.7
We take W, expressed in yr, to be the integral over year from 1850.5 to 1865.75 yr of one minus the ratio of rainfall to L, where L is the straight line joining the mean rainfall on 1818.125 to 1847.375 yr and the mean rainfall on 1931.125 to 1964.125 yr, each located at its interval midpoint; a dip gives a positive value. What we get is 5.70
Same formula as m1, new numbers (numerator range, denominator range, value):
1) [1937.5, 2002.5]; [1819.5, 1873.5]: 1.23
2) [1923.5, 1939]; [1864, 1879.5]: 1.40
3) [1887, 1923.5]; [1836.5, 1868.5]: 1.33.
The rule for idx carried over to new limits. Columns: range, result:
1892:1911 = 5.79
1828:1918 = 3.03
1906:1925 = 5.72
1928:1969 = 5.74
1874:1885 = 5.28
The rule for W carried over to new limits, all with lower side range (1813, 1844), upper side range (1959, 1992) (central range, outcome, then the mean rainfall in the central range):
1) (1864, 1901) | 4.9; 5.09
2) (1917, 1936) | 0.2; 5.8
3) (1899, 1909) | 0.0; 5.84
